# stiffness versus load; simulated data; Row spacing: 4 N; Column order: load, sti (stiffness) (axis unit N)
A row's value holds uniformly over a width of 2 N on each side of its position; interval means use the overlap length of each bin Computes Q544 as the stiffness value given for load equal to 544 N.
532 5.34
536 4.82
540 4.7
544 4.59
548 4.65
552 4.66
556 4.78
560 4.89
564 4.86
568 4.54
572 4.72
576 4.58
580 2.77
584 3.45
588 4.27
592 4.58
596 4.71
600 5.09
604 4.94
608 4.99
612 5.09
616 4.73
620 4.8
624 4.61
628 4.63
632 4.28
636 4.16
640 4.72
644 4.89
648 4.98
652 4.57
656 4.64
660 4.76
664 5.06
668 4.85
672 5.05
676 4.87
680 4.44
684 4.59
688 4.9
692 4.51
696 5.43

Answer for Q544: 4.59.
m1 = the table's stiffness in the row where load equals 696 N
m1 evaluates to 5.43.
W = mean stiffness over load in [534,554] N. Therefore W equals 4.68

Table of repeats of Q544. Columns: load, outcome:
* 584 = 3.45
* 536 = 4.82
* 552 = 4.66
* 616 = 4.73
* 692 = 4.51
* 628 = 4.63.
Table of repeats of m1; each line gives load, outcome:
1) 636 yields 4.16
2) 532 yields 5.34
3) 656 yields 4.64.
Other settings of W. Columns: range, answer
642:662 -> 4.77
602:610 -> 4.96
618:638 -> 4.5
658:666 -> 4.91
